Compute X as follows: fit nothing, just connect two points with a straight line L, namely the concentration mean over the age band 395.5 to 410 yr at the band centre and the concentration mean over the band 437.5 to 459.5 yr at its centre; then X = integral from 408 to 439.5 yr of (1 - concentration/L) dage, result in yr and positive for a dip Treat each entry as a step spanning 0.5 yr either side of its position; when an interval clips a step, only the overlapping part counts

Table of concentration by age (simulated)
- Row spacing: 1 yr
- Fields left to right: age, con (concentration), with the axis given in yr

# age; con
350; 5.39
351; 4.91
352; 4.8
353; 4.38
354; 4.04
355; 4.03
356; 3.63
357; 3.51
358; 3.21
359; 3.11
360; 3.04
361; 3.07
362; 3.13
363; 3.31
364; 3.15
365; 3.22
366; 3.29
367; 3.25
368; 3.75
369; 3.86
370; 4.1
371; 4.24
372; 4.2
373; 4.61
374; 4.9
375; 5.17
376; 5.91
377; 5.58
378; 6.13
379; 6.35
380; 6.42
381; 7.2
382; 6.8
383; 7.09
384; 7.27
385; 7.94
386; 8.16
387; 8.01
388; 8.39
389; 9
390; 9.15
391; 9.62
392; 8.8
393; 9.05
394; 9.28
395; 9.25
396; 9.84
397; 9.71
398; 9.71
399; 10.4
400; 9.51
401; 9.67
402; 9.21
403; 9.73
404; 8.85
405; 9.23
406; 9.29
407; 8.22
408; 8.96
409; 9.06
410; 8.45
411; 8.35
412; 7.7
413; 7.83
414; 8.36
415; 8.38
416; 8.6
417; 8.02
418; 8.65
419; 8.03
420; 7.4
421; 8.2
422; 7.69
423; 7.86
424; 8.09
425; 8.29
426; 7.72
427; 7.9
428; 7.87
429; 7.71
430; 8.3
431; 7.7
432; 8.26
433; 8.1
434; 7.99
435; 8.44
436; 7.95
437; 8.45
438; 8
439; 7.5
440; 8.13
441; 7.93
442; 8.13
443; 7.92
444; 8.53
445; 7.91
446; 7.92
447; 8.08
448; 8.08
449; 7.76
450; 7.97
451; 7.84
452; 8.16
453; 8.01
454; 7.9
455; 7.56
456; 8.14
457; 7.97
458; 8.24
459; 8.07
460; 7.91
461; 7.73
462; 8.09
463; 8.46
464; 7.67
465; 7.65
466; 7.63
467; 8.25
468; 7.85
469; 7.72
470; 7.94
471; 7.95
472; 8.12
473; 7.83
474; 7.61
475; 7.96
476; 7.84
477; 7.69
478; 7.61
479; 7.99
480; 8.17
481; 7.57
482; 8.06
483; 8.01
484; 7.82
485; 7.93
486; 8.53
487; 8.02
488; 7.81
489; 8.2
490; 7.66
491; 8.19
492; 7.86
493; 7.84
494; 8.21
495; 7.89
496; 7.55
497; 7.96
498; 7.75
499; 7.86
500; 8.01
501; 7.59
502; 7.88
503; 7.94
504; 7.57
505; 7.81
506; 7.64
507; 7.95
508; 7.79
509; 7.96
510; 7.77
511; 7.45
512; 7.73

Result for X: 2.2 yr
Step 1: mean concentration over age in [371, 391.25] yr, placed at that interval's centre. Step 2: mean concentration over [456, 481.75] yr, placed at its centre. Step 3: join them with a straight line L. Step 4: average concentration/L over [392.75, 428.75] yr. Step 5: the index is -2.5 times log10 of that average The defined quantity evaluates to -0.21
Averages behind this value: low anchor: 6.8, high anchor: 7.91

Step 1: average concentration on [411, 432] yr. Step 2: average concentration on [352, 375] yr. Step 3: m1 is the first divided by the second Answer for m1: 2.1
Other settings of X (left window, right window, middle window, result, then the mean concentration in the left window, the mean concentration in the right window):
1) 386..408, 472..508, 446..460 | 0.7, 9.2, 7.88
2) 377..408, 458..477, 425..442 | 0.4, 8.53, 7.91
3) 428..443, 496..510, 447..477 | 0.1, 8.03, 7.81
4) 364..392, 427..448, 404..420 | -2.8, 6.06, 8.04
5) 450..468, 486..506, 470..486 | 0.0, 7.96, 7.88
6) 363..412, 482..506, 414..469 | -3.0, 7.28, 7.91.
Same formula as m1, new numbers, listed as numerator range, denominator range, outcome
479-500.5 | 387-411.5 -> 0.87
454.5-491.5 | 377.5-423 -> 0.94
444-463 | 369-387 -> 1.33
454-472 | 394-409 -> 0.85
